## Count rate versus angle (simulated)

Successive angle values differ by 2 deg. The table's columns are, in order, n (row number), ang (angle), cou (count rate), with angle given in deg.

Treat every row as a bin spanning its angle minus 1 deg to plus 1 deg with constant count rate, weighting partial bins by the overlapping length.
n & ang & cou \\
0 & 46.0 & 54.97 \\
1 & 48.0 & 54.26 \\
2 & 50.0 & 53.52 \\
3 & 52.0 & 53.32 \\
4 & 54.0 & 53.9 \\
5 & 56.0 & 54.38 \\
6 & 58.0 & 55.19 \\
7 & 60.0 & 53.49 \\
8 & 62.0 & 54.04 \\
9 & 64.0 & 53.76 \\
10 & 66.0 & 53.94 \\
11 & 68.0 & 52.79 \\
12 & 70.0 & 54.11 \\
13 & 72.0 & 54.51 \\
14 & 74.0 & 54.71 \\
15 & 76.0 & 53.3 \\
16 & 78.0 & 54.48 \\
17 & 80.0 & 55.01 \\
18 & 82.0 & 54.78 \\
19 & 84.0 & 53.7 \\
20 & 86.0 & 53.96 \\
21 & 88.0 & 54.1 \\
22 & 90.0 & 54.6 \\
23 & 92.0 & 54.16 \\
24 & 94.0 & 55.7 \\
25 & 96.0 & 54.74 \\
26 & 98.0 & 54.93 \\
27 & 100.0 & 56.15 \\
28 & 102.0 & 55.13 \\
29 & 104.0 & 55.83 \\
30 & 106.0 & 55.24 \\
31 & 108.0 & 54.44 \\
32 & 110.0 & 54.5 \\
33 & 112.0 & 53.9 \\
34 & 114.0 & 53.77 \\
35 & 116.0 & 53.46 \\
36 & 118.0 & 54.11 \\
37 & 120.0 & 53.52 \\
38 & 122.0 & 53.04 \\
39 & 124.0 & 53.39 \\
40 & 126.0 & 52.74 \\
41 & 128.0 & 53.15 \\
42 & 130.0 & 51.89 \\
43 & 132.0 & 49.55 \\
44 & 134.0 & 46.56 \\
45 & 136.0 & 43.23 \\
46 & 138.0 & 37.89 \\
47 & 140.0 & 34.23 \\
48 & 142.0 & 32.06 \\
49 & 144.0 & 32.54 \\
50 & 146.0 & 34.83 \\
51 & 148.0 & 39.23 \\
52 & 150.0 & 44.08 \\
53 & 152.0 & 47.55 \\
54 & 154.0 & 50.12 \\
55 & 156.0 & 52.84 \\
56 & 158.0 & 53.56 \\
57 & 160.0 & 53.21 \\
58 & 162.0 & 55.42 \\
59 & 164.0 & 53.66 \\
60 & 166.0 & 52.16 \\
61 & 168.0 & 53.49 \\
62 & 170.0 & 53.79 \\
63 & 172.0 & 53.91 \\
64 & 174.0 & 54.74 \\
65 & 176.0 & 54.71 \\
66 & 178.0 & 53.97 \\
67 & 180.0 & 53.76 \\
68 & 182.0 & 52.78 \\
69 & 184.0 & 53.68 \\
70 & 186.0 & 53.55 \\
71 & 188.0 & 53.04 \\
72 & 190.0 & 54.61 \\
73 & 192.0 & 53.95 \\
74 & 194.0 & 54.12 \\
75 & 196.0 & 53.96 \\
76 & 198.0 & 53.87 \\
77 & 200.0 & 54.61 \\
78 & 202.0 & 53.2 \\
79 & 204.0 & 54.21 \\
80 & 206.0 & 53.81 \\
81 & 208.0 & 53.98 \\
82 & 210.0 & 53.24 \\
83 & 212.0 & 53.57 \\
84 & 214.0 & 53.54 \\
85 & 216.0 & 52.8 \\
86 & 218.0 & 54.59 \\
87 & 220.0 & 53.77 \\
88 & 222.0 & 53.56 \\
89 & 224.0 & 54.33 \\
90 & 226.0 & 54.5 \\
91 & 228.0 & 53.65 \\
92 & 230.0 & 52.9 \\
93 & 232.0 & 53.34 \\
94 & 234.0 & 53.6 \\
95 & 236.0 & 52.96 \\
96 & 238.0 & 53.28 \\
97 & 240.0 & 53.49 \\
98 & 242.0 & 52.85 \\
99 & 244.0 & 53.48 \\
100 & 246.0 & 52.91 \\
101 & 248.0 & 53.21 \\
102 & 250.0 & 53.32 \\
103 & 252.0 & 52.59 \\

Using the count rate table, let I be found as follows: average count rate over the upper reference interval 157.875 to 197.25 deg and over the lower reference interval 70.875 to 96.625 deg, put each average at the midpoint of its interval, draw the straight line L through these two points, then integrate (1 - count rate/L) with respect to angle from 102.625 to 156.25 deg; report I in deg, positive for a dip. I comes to 6.0 deg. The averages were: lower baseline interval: 54.4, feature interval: 48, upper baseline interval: 53.8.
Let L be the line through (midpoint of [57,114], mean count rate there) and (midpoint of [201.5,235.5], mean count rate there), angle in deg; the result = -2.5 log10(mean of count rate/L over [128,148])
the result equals 0.30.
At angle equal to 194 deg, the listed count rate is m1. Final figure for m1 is 54.12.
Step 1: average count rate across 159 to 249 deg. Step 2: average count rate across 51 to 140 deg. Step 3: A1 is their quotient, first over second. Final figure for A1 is 1.0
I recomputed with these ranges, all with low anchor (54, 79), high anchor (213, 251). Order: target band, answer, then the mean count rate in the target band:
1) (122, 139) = 1.6 deg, 48.8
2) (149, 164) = 0.7 deg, 51.1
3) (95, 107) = -0.3 deg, 55.3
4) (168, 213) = -0.2 deg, 53.9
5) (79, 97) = -0.2 deg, 54.5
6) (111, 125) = 0.1 deg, 53.6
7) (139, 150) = 3.8 deg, 35.4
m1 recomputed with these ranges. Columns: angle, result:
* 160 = 53.21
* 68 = 52.79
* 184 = 53.68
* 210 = 53.24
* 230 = 52.9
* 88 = 54.1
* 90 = 54.6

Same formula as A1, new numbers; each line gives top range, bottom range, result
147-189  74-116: 0.95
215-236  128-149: 1.31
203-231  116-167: 1.13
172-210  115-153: 1.18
